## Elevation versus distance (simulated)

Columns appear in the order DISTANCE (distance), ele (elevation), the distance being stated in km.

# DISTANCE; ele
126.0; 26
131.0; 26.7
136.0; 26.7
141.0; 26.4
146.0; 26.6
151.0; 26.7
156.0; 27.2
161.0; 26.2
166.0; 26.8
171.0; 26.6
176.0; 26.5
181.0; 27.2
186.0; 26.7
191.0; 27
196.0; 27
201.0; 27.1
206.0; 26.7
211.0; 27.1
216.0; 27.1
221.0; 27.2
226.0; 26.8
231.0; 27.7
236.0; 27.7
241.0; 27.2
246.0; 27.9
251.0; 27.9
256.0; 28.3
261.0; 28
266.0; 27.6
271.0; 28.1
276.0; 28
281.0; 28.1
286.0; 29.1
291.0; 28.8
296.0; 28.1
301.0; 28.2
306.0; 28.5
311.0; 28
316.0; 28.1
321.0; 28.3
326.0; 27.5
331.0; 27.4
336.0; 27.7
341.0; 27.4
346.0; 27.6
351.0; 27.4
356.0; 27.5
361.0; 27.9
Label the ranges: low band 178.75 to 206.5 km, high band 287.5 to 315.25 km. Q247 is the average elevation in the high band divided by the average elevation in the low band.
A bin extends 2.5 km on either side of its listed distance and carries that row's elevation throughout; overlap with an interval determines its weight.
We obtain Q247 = 1.1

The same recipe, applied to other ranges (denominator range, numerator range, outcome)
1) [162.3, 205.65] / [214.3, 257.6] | 1.03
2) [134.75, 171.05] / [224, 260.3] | 1.04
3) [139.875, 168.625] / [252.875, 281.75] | 1.05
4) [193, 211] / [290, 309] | 1.05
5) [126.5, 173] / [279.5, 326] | 1.06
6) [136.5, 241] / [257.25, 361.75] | 1.04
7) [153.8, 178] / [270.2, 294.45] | 1.07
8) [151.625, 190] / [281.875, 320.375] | 1.06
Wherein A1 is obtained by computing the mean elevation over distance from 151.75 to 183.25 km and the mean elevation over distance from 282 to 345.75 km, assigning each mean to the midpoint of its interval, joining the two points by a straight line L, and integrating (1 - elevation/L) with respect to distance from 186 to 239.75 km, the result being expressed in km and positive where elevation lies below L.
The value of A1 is 0.1 km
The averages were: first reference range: 26.7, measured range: 27.1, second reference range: 28.1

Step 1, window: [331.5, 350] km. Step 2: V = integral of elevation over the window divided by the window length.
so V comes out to 27.5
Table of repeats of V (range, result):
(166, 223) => 26.9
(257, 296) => 28.2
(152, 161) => 26.8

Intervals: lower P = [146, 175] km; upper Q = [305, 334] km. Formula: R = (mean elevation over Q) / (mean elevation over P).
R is 1.05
